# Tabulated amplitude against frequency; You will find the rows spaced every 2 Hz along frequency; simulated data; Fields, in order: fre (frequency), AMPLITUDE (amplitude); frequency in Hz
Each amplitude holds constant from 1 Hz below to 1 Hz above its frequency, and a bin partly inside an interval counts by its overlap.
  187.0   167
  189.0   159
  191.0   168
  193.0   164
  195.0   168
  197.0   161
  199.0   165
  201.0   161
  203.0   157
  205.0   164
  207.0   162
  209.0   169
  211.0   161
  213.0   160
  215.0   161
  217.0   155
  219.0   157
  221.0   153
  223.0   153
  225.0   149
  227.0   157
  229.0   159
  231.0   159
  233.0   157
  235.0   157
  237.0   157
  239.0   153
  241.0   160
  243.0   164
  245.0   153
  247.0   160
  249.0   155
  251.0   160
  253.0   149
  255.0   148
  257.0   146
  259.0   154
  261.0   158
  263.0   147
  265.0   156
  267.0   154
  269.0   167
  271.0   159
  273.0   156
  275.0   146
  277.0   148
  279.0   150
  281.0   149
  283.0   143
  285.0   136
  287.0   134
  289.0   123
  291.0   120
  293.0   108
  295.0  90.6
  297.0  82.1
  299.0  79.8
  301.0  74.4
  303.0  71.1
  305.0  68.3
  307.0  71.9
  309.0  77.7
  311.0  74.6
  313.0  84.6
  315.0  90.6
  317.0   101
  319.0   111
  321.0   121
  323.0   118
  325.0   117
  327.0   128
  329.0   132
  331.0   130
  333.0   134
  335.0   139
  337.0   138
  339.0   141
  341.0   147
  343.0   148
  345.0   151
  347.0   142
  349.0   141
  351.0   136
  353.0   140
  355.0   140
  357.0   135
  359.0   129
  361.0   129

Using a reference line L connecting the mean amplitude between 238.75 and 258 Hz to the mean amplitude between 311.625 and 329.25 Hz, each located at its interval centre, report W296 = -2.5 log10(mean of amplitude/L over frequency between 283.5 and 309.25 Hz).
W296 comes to 0.29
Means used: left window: 155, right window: 110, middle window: 96.6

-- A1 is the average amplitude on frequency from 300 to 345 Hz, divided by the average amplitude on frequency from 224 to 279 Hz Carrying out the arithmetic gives 0.71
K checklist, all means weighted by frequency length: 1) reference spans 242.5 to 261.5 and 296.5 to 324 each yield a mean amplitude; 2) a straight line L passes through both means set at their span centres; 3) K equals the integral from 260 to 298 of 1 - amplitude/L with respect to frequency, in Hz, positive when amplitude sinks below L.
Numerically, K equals -4.34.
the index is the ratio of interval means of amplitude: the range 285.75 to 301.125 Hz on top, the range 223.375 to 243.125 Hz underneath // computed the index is 0.66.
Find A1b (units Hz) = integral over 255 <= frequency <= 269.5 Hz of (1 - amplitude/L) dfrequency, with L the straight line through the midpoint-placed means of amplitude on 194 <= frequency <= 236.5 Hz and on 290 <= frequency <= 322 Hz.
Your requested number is -3.65 Hz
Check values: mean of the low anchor 159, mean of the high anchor 89.2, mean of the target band 154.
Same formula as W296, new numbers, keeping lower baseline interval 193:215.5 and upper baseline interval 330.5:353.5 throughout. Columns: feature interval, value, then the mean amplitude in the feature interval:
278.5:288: 0.06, 142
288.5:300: 0.43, 99.6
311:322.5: 0.40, 100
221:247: 0.01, 156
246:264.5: 0.01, 153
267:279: -0.02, 155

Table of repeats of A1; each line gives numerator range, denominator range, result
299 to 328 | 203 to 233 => 0.59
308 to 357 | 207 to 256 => 0.79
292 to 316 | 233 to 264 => 0.52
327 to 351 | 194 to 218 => 0.86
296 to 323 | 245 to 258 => 0.57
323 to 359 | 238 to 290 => 0.91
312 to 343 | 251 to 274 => 0.80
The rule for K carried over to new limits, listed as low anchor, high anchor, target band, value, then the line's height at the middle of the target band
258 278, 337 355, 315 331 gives 3.2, 146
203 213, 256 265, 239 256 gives -0.2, 155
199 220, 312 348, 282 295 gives 1.3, 138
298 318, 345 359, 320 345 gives -4.6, 113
